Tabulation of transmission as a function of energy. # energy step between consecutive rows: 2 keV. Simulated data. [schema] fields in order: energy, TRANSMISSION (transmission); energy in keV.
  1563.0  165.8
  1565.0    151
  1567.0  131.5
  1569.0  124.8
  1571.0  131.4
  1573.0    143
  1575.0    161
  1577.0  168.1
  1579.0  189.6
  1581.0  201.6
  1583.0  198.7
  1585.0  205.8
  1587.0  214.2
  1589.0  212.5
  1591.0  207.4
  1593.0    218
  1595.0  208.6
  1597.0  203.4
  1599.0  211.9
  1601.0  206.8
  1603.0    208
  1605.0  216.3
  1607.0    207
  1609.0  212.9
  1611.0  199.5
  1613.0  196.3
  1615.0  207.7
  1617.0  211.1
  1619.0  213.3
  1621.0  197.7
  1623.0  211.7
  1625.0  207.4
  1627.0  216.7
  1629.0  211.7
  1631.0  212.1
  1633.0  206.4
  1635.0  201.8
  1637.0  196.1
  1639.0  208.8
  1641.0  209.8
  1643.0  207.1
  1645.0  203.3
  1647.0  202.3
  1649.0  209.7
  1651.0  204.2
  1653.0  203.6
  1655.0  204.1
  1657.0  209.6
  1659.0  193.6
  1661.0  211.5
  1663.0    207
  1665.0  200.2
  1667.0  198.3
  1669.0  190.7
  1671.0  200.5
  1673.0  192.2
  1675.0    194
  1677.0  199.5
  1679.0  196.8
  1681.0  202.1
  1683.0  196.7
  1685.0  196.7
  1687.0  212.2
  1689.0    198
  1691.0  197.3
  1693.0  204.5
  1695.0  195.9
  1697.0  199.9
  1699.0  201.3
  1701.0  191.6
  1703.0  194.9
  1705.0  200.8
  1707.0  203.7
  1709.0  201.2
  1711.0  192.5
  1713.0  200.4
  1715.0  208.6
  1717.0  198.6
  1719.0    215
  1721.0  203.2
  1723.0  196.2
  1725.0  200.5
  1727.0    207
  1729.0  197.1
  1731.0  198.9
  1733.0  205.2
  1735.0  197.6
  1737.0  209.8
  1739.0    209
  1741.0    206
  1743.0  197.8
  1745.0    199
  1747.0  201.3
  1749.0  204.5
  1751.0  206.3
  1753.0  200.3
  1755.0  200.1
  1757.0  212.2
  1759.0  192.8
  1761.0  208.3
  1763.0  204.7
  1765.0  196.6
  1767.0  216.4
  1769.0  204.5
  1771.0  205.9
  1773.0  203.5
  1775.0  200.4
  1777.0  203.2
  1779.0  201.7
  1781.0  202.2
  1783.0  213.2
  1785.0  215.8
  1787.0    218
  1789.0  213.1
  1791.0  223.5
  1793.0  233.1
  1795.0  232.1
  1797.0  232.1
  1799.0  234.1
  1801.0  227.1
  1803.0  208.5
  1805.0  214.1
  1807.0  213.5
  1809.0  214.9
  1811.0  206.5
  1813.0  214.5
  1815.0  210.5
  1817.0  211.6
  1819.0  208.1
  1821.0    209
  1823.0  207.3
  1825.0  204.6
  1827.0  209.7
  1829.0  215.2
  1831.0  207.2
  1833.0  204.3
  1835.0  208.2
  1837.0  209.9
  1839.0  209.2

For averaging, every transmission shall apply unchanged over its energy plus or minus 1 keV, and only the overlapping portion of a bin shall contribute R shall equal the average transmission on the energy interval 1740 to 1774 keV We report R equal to 204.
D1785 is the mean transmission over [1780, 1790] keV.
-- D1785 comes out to 212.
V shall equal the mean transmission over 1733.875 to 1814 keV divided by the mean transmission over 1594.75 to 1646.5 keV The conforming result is 1.01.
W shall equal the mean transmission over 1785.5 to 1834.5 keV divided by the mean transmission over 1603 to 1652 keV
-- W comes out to 1.0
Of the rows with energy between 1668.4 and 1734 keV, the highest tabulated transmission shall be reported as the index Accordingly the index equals 215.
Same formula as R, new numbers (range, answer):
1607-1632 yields 208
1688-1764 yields 202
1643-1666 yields 205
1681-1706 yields 199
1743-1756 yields 202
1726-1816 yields 209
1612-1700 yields 203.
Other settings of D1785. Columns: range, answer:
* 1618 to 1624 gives 208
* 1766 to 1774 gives 208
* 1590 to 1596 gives 211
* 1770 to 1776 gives 203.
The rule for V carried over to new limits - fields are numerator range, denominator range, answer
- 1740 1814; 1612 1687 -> 1.03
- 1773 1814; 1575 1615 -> 1.06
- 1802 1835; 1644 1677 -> 1.04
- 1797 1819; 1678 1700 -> 1.08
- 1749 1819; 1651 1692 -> 1.06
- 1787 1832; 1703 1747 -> 1.07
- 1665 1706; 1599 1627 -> 0.95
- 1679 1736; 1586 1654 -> 0.97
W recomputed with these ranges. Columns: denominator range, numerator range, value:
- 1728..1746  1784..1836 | 1.06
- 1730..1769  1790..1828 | 1.06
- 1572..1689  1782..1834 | 1.06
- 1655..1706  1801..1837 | 1.05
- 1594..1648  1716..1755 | 0.98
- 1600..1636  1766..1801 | 1.03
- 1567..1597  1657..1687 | 1.09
